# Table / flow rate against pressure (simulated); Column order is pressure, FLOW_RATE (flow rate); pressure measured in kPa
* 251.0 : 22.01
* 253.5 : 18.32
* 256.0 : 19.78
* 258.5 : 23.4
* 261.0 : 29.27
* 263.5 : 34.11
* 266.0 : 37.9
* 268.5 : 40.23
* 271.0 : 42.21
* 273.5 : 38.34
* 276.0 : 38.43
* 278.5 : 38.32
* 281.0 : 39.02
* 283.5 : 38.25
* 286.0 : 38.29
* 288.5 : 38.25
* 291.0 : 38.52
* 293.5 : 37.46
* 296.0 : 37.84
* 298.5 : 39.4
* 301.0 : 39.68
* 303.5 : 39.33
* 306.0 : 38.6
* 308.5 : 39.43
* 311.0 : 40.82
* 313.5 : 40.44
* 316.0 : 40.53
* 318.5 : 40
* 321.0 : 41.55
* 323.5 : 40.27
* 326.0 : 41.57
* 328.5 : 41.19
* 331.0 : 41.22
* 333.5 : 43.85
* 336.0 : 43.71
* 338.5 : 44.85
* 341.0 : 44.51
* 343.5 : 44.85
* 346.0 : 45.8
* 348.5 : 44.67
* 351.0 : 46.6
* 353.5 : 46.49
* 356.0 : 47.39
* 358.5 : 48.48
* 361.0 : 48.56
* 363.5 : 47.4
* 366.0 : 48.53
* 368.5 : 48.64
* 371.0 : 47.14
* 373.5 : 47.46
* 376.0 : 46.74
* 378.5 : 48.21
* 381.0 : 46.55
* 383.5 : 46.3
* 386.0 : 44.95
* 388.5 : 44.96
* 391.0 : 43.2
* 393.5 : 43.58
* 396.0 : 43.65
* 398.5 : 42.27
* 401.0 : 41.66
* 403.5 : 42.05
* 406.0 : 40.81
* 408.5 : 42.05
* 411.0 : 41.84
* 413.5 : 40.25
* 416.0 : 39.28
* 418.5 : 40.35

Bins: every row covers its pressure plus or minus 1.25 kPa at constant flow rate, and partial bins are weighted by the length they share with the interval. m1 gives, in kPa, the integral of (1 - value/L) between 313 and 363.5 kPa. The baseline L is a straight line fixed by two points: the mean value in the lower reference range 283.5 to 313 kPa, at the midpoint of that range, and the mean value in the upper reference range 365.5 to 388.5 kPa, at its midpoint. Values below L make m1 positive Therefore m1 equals -1.07 kPa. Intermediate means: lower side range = 38.9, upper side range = 47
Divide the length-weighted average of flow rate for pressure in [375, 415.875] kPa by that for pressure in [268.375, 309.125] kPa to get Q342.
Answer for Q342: 1.1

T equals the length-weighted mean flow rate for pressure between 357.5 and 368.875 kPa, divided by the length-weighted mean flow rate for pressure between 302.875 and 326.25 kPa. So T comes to 1.2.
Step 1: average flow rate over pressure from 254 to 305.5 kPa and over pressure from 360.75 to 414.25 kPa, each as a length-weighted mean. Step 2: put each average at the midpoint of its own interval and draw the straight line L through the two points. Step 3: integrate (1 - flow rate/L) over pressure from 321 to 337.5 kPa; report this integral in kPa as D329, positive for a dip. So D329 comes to -0.8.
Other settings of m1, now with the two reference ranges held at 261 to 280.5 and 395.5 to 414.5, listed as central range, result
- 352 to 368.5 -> -3.0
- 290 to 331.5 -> -0.8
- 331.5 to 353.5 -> -2.7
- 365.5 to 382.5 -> -2.8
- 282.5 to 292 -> 0.0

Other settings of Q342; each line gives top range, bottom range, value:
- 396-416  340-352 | 0.92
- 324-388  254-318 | 1.24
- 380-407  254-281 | 1.28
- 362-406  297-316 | 1.14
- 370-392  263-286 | 1.19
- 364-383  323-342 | 1.11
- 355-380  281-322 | 1.22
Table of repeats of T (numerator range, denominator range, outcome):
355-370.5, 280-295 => 1.26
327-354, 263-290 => 1.15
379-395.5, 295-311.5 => 1.15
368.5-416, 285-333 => 1.11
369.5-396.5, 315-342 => 1.09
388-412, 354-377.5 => 0.89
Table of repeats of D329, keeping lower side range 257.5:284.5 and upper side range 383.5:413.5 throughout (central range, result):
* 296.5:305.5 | -0.3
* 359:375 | -2.6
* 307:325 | -0.8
